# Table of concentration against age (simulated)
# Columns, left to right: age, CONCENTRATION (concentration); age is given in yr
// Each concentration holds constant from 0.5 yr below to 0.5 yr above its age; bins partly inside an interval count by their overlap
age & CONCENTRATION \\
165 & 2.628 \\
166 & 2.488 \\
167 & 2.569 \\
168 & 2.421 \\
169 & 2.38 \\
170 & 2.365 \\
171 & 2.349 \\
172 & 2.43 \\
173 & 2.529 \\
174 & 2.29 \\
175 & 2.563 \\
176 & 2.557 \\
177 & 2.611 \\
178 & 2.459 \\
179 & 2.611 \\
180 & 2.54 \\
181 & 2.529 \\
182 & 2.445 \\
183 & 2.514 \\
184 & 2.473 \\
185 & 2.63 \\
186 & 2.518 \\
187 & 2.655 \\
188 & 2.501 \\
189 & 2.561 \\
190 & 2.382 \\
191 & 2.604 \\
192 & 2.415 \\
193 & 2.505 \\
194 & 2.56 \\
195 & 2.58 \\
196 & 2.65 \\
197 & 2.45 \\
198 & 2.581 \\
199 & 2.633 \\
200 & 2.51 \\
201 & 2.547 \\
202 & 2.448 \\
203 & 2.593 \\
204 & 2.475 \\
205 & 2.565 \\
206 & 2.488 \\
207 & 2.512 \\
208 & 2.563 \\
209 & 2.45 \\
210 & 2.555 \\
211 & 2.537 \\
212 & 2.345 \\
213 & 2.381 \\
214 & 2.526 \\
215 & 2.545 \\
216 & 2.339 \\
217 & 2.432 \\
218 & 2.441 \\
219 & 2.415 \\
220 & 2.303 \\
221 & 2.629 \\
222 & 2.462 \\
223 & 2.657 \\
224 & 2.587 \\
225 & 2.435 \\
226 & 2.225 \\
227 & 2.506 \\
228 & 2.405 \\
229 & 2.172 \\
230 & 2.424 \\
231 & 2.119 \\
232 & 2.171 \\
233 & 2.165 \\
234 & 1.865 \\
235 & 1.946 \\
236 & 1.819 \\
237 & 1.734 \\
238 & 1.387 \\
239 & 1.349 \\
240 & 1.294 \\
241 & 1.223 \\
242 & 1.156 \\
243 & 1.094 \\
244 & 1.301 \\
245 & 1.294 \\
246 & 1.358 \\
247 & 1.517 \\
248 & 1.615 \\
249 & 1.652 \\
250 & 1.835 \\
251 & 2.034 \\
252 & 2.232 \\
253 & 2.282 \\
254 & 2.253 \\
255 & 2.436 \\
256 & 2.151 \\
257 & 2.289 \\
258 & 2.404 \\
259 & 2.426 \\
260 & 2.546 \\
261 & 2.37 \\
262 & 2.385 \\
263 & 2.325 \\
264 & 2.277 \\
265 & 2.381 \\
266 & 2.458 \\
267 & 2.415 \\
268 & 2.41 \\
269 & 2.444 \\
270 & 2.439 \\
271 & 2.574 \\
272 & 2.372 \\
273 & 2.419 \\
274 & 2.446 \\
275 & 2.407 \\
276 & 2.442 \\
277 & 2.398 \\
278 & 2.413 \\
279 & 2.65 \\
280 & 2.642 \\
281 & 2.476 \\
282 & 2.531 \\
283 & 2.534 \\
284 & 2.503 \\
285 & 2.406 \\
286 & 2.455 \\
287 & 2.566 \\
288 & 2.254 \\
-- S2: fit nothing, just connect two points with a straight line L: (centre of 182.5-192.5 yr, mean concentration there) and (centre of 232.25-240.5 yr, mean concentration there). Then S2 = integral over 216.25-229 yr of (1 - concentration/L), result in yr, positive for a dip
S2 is -3.3 yr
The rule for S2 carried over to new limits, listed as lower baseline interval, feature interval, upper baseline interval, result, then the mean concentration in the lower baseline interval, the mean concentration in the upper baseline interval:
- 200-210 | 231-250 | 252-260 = 6.5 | 2.52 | 2.33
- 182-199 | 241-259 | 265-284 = 4.8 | 2.54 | 2.47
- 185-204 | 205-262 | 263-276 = 8.1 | 2.54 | 2.42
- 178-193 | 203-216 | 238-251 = -2.6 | 2.52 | 1.42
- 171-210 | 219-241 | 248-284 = 2.9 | 2.52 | 2.36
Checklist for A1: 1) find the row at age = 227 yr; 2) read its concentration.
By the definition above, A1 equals 2.506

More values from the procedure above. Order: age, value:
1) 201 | 2.547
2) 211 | 2.537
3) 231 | 2.119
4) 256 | 2.151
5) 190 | 2.382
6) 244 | 1.301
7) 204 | 2.475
